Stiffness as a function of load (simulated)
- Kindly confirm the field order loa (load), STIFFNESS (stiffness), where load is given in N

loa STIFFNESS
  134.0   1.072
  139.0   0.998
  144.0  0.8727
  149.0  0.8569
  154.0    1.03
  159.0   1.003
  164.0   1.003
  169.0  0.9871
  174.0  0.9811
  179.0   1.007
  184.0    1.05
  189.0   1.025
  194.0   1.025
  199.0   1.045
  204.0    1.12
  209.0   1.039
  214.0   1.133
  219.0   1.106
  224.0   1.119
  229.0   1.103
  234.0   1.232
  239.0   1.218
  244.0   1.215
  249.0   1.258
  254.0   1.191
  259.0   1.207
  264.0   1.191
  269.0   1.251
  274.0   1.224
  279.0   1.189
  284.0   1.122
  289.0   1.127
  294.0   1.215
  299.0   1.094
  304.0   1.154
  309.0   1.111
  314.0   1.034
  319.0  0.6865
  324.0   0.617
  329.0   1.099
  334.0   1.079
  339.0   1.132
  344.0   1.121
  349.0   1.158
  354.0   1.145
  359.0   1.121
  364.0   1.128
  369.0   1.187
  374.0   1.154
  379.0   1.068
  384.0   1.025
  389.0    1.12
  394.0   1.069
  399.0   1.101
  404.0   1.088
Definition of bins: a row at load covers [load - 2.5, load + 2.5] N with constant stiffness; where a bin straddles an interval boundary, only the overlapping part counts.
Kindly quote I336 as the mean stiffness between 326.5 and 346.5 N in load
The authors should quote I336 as 1.11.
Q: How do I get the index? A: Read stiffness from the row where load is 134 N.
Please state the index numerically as 1.072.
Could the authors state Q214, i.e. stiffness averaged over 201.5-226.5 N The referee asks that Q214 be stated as 1.1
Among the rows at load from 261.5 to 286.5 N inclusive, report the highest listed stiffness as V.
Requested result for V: 1.251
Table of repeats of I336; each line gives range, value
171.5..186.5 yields 1.01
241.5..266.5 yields 1.21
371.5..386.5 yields 1.08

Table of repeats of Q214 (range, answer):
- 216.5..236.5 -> 1.14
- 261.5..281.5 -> 1.21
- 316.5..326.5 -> 0.652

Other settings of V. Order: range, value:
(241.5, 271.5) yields 1.258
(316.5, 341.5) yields 1.132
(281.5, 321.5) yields 1.215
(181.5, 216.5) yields 1.133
